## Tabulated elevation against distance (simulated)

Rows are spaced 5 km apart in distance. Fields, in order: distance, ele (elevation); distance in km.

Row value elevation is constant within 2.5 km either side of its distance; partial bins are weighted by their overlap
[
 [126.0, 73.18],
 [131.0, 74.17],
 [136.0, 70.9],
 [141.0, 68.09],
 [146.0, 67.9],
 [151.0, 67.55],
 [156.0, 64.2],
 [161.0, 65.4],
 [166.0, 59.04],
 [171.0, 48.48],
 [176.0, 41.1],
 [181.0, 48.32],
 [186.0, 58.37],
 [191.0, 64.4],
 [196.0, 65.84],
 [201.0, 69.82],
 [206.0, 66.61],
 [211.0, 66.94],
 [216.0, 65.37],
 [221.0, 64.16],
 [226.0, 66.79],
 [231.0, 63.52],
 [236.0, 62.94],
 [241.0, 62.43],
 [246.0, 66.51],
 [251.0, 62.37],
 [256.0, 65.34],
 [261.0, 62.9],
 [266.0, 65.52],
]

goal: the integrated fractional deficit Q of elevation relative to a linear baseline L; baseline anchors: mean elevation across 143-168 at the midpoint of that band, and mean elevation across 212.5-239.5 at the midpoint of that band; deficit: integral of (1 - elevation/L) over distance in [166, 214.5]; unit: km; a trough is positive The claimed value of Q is 4.3 km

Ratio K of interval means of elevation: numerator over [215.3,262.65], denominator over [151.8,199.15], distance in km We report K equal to 1.11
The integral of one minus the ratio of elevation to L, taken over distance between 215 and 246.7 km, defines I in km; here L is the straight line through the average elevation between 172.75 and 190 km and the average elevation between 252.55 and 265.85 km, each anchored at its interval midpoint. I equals -2.8 km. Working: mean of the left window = 50.5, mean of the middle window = 64.4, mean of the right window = 64.2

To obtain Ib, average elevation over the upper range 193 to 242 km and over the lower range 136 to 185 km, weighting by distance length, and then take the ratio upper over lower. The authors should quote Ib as 1.1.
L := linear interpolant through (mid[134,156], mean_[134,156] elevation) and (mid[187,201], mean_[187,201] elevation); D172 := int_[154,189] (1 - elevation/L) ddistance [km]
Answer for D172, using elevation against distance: 6.09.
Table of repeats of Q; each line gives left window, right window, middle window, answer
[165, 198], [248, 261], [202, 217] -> -2.2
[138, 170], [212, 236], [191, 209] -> -0.6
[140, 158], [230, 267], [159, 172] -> 1.6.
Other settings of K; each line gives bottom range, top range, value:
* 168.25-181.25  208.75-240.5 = 1.41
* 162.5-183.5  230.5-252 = 1.27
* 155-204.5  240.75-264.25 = 1.10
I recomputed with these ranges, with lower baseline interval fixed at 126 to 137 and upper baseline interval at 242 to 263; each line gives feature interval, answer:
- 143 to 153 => 0.6 km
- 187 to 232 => 1.0 km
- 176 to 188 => 3.2 km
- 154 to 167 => 1.4 km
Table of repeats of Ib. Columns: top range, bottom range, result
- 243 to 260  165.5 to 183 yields 1.34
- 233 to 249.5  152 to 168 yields 1.01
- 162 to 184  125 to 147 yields 0.71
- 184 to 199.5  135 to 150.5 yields 0.93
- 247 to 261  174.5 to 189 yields 1.27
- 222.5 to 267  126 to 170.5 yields 0.96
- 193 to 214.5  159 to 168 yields 1.08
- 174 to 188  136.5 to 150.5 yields 0.72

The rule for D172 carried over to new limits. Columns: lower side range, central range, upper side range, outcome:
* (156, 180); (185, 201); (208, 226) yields -1.1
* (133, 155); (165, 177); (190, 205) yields 3.2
